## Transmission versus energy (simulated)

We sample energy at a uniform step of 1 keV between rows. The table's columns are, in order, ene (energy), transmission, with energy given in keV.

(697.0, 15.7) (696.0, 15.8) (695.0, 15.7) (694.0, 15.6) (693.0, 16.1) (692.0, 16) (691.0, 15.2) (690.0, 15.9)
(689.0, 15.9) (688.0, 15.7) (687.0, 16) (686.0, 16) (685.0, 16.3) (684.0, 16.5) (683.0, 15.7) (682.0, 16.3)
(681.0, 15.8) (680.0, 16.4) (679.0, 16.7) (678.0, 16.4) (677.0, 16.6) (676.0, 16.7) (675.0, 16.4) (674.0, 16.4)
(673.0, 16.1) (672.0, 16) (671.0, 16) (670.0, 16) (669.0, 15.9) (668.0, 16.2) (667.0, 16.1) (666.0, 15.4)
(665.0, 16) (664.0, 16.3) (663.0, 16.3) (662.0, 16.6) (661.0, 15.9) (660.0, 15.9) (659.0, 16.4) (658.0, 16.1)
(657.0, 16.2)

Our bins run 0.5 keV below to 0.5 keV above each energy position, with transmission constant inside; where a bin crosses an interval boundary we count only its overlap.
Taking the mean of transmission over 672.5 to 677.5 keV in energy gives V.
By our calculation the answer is 16.4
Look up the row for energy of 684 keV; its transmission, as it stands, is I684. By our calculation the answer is 16.5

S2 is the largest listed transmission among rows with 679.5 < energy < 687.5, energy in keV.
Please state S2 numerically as 16.5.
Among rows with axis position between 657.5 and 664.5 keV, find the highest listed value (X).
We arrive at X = 16.6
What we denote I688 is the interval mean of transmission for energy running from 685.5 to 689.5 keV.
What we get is 15.9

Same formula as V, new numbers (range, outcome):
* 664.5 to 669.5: 15.9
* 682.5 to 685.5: 16.2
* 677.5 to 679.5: 16.5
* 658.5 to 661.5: 16.1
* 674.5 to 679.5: 16.6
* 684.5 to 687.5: 16.1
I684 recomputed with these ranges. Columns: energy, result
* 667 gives 16.1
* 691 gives 15.2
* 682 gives 16.3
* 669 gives 15.9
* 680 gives 16.4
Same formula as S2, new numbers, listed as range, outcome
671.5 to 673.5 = 16.1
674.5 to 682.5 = 16.7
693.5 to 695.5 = 15.7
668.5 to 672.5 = 16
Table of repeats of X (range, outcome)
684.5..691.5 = 16.3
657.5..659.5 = 16.4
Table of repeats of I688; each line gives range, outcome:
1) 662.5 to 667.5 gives 16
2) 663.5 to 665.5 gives 16.1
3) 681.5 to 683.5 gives 16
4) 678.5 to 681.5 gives 16.3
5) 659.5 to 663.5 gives 16.2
